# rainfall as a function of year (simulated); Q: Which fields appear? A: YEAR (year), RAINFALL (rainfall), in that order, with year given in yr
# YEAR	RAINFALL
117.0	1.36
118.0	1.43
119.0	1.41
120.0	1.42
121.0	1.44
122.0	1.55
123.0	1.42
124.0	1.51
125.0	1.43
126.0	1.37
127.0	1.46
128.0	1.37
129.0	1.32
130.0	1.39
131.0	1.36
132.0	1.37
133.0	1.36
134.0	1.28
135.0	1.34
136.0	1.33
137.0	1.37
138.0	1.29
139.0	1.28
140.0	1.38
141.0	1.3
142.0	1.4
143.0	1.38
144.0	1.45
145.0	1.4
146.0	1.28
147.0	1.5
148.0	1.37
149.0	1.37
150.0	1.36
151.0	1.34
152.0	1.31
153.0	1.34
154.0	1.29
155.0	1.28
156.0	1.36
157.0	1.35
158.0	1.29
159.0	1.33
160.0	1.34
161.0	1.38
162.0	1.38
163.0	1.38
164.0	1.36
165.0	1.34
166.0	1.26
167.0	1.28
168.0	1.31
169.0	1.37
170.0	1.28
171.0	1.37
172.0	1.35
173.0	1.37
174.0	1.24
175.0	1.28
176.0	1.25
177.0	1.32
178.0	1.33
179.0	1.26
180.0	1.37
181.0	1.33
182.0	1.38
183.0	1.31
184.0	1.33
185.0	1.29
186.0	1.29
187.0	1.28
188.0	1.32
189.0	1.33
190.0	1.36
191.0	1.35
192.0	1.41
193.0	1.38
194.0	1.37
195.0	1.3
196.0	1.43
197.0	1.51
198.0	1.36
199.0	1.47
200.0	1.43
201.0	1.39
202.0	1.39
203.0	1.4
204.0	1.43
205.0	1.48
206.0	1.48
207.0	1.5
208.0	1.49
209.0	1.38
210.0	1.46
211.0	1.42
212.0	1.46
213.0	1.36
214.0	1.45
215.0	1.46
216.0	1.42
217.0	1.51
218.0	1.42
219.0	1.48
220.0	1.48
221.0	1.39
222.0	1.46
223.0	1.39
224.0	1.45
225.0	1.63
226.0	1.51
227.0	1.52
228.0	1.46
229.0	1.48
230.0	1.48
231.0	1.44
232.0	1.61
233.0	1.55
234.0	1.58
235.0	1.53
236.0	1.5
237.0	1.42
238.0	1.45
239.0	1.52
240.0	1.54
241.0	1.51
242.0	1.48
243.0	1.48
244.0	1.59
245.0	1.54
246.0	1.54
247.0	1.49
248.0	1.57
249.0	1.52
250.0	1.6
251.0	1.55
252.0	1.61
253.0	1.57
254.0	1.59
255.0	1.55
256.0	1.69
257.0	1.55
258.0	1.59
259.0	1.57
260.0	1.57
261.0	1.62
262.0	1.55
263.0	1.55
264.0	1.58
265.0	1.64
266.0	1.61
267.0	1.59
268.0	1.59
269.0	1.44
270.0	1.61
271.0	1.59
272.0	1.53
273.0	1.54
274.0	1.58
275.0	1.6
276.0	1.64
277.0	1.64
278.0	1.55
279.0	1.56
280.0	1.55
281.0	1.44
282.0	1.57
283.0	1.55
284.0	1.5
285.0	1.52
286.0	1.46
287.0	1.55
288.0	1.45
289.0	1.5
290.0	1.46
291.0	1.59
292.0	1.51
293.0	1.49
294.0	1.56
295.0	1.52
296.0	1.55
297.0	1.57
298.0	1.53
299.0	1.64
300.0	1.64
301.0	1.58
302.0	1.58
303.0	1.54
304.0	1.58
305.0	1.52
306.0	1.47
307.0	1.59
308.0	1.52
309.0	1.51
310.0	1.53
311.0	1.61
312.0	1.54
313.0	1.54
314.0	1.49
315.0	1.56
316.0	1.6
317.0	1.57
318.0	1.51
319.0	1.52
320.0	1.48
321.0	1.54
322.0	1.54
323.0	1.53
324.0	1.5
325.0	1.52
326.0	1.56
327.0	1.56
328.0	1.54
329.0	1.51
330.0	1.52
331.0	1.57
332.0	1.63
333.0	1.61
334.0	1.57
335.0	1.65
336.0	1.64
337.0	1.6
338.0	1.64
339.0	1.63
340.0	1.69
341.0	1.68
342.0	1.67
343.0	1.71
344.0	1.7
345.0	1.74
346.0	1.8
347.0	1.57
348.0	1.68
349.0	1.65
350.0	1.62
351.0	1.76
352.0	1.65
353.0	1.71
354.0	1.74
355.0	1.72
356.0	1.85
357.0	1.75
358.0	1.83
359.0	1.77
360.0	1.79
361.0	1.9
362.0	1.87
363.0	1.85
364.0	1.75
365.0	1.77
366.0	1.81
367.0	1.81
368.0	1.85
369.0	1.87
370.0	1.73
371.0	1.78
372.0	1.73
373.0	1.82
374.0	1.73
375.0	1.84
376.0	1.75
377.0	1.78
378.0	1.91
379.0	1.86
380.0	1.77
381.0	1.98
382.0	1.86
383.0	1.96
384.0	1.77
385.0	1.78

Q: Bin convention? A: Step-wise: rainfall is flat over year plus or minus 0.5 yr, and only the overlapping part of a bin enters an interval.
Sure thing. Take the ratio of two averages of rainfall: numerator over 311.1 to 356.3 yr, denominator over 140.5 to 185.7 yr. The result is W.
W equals 1.2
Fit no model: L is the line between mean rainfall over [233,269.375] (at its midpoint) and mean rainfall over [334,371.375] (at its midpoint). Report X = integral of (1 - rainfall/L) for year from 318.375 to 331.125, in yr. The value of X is 1.2 yr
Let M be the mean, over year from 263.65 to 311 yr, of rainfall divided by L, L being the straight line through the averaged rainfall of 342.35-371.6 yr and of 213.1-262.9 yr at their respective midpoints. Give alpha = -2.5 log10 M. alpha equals 0.05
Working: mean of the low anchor 1.52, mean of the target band 1.55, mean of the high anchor 1.76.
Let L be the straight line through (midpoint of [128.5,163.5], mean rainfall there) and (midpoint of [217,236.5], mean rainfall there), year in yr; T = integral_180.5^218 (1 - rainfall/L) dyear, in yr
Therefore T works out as 1.2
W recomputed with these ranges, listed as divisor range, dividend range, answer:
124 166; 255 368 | 1.18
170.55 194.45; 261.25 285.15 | 1.18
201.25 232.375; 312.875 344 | 1.08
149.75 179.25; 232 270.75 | 1.17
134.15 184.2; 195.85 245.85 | 1.10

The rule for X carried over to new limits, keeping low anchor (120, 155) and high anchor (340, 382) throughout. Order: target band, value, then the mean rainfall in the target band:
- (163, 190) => 2.3 yr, 1.32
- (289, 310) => 1.4 yr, 1.55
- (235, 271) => 0.6 yr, 1.55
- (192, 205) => 0.6 yr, 1.41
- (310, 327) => 1.6 yr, 1.54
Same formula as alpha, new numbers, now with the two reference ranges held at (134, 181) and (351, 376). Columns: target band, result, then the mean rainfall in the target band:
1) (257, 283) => 0.01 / 1.57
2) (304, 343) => 0.09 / 1.57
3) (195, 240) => 0.00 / 1.46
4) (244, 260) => -0.02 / 1.57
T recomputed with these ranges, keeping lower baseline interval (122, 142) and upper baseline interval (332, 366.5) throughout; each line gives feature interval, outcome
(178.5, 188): 0.9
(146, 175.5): 1.7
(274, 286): 0.4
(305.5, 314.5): 0.7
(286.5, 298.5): 0.8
